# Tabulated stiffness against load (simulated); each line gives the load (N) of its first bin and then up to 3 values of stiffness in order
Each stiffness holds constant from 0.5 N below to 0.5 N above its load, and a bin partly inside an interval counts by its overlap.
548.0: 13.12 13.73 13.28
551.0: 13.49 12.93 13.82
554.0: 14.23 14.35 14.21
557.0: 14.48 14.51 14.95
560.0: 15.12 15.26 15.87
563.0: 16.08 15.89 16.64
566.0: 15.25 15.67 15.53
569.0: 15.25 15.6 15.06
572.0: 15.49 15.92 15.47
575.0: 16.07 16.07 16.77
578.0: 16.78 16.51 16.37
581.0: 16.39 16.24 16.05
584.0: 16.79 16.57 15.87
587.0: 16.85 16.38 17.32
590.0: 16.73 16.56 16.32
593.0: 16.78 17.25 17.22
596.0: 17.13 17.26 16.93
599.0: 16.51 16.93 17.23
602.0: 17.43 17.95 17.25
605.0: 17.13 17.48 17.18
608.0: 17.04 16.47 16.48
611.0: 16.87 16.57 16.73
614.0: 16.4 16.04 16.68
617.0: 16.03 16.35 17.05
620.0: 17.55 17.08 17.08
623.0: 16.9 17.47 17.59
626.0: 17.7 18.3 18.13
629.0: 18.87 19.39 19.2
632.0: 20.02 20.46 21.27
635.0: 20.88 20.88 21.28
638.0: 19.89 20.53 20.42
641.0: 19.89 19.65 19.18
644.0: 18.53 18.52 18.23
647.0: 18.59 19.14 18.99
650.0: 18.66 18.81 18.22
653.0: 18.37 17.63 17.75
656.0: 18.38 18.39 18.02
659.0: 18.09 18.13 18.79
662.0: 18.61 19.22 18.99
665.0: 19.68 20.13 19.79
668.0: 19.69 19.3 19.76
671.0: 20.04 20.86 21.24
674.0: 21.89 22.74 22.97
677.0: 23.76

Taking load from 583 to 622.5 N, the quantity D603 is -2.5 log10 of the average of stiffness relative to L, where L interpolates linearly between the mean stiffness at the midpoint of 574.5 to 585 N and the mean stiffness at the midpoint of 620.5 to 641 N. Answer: 0.05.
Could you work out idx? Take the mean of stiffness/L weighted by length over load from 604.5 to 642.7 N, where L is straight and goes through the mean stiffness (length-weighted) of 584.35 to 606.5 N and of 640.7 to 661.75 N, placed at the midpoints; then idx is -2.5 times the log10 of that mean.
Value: -0.02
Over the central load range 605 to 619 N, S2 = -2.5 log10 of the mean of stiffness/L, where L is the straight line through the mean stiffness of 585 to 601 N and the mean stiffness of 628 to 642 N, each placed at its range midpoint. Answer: 0.10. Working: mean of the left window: 16.8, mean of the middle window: 16.7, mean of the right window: 20.1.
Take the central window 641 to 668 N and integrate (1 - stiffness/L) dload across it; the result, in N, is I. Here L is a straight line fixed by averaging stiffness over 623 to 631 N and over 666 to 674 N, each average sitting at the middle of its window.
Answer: 1.0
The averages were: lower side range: 18.2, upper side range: 20.2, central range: 18.8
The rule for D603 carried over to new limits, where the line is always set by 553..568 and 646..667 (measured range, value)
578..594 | -0.03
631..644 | -0.13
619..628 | 0.00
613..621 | 0.04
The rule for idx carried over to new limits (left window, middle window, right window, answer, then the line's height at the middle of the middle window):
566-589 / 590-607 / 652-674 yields -0.016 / 16.8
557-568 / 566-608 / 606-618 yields -0.033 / 16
